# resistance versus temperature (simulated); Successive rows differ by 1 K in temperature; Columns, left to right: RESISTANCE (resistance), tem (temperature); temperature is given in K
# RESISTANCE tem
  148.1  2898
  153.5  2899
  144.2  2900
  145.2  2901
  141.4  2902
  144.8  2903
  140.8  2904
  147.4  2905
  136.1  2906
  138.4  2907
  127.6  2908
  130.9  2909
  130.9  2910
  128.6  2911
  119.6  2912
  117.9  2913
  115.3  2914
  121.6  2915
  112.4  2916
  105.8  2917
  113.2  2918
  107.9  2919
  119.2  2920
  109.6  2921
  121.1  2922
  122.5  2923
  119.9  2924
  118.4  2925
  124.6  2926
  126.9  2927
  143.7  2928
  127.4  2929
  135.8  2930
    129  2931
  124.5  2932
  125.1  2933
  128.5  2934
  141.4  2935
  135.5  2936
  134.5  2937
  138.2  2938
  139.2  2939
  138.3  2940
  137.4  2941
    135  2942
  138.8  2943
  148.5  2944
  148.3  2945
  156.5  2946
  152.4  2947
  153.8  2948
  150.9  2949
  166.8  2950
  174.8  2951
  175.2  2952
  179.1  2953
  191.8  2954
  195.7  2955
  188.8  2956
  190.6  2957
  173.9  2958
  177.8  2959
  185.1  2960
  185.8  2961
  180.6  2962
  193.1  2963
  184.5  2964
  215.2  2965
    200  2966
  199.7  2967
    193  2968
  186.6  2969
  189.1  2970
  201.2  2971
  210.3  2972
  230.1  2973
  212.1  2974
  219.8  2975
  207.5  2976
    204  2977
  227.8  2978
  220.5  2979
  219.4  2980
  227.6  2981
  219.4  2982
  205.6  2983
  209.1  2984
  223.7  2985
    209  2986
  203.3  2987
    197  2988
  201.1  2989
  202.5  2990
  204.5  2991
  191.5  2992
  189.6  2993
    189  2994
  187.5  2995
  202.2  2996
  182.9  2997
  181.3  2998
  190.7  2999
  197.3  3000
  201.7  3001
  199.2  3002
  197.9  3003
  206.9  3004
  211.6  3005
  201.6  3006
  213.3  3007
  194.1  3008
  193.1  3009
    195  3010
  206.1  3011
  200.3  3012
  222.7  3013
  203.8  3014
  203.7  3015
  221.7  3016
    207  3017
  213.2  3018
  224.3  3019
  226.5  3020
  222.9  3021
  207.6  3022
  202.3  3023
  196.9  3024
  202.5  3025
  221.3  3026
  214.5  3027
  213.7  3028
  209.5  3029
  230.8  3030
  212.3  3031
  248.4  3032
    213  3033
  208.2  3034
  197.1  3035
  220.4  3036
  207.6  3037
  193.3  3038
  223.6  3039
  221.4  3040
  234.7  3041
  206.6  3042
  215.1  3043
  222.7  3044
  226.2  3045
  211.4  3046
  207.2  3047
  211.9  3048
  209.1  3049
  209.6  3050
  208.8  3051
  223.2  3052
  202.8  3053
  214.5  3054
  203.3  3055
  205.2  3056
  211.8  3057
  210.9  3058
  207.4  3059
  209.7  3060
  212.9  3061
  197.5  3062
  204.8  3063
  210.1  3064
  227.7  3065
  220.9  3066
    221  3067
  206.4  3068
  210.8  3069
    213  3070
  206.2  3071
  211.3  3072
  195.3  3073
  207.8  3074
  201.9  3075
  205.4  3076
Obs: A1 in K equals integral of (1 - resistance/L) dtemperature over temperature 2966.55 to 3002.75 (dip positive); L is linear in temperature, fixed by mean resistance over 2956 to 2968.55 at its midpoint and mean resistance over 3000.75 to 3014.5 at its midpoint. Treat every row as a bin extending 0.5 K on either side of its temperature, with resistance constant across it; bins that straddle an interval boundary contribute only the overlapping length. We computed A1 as -1.4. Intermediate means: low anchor 190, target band 204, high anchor 203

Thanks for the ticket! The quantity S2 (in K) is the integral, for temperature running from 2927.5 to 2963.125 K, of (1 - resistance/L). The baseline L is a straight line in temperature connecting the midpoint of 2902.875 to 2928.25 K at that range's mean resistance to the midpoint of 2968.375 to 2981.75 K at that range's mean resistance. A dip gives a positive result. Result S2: 2.8 K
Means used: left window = 124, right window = 212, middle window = 156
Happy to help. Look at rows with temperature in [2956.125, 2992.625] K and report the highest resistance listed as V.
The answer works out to 230.1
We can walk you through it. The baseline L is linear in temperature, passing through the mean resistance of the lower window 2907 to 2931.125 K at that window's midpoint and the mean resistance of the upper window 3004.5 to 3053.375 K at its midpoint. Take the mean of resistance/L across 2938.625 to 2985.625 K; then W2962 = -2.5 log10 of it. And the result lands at -0.18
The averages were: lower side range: 122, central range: 187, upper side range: 212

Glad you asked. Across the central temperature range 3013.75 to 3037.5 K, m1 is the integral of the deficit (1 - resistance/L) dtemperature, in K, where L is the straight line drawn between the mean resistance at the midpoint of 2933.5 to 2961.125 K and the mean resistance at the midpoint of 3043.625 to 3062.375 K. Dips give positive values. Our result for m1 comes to -2.0 K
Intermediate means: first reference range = 159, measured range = 214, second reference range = 211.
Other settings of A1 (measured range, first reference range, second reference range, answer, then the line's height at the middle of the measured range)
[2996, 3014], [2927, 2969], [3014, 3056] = -0.4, 196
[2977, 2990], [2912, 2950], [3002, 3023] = -2.3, 181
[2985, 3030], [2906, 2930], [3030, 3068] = -4.8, 185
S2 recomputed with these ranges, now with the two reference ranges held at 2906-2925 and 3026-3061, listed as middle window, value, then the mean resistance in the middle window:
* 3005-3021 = -1.4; 209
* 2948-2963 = -3.0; 179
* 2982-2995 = -2.1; 202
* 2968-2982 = -4.1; 212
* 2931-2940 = 0.1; 133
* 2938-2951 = -0.6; 148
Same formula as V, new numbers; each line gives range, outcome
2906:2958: 195.7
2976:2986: 227.8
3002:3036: 248.4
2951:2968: 215.2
